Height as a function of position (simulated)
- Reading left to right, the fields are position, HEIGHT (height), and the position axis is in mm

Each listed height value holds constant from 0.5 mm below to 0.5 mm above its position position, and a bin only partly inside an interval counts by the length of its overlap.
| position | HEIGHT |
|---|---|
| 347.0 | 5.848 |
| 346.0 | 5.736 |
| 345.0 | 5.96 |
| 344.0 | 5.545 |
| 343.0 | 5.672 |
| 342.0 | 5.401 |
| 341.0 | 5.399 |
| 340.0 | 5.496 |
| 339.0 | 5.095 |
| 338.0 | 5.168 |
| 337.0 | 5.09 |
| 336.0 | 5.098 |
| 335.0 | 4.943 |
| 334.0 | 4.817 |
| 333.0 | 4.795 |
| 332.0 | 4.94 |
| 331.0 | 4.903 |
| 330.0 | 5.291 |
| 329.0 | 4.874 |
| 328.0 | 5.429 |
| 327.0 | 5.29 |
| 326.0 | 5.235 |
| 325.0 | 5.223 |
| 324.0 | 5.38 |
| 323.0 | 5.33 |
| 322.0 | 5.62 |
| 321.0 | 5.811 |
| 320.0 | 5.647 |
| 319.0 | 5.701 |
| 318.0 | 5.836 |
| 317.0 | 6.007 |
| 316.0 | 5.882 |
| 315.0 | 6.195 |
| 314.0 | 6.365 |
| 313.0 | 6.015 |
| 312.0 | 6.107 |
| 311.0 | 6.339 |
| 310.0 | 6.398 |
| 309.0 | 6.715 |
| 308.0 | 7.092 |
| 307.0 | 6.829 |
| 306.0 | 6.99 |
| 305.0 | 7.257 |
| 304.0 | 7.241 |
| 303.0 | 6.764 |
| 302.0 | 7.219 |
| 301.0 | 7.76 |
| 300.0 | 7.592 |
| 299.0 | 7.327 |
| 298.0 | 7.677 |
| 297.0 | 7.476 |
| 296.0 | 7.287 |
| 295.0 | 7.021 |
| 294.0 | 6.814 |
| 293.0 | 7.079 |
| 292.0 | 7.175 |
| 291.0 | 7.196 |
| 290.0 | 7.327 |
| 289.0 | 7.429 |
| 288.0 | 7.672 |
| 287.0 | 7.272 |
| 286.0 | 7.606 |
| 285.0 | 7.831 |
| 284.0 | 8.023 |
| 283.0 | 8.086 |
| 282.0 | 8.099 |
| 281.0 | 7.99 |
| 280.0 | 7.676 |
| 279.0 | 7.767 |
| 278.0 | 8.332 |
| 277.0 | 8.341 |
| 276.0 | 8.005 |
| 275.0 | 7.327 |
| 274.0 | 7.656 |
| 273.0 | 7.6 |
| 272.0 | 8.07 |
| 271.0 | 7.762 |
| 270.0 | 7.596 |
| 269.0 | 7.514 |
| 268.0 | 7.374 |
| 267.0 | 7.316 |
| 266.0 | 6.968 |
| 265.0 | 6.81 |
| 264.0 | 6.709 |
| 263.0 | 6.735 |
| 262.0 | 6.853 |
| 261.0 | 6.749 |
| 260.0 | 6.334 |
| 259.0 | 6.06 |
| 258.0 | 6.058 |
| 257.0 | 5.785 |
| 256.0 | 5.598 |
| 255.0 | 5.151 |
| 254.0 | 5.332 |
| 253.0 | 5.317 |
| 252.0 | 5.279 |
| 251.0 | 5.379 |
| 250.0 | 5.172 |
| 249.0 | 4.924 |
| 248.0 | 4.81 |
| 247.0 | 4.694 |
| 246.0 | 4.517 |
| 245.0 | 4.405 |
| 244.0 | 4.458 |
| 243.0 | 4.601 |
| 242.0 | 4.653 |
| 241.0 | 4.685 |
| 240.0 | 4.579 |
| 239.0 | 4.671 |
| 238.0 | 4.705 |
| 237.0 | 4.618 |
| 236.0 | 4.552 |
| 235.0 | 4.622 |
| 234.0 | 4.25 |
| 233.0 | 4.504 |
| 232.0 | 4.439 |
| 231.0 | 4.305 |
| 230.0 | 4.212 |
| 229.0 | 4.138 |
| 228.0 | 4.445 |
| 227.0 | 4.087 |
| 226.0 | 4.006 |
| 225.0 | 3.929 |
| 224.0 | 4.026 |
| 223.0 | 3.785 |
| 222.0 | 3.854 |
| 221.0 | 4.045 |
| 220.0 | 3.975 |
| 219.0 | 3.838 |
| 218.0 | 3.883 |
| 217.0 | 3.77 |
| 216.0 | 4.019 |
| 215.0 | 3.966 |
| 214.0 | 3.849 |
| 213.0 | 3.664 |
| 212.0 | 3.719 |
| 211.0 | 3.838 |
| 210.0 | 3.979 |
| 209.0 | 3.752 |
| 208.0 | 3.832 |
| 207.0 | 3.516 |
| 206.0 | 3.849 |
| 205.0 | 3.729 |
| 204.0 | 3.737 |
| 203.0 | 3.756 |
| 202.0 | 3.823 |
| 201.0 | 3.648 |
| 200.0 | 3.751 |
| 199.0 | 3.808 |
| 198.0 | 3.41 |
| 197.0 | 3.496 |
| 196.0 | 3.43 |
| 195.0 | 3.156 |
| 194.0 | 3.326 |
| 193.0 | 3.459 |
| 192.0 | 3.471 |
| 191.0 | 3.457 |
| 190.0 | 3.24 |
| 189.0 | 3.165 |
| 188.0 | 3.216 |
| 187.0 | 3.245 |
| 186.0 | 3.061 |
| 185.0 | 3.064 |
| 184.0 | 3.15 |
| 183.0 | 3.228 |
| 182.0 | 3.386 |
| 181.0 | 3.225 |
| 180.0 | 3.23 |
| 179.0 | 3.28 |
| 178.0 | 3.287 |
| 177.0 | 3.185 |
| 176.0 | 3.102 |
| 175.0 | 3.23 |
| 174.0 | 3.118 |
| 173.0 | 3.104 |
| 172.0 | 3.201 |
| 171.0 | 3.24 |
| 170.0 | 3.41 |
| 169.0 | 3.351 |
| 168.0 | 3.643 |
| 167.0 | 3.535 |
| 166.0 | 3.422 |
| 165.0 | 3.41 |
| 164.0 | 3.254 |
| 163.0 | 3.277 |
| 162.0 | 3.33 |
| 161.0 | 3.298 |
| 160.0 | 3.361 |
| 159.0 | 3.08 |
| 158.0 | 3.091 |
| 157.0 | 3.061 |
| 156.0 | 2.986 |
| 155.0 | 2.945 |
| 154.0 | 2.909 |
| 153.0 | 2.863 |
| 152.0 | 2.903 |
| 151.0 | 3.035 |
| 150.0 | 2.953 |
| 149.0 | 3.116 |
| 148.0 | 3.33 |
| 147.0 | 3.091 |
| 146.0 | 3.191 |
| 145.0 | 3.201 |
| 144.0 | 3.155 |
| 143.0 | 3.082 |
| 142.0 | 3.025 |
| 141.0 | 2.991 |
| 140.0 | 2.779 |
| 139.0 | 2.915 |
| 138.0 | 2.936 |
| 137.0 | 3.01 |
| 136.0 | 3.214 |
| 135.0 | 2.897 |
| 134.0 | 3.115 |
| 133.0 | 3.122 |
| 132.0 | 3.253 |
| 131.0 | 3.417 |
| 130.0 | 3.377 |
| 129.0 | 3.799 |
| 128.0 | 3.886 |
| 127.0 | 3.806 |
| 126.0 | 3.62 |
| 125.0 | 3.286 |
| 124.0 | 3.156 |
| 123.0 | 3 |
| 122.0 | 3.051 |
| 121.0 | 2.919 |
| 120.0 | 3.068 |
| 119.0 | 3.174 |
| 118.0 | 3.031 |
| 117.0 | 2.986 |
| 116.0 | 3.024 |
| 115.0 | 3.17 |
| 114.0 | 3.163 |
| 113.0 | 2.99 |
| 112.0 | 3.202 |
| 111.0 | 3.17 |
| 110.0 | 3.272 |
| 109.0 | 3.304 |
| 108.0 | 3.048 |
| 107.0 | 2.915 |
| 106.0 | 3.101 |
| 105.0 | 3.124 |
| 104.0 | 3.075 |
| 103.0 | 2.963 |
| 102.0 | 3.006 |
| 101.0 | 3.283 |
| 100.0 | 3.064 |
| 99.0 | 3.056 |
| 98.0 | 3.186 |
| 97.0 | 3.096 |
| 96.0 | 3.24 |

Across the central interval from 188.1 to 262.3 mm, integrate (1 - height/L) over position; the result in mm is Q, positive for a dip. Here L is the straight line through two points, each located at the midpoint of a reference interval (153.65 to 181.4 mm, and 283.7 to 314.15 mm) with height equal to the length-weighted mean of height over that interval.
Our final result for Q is 9.9 mm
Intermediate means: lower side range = 3.24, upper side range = 7.13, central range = 4.31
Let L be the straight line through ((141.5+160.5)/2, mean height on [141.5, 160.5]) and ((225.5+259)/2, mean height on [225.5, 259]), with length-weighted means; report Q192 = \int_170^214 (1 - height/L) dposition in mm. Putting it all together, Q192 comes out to 4.61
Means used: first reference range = 3.07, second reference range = 4.78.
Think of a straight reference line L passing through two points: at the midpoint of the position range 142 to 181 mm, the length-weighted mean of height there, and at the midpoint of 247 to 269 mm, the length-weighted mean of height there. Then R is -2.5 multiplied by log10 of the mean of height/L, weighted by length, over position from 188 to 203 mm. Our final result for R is 0.20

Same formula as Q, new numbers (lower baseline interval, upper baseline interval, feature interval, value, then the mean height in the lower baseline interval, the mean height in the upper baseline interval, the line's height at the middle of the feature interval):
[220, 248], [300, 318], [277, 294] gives -4.9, 4.36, 6.66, 5.94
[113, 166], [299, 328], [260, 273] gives -4.2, 3.16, 6.28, 5.44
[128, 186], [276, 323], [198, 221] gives 4.0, 3.18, 7.03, 4.6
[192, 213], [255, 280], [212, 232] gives 2.9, 3.65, 7.11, 4.69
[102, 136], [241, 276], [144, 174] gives 6.2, 3.19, 6.11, 4.03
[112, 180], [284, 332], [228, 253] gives 2.4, 3.18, 6.52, 5.13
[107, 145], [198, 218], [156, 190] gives 2.6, 3.17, 3.78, 3.52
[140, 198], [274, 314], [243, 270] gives 1.1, 3.21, 7.33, 6.09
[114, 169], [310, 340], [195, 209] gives 1.0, 3.18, 5.48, 3.94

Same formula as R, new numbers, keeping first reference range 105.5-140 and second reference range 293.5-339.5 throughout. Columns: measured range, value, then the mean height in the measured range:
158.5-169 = 0.13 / 3.36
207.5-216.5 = 0.18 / 3.85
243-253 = 0.04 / 4.86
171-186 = 0.25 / 3.2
